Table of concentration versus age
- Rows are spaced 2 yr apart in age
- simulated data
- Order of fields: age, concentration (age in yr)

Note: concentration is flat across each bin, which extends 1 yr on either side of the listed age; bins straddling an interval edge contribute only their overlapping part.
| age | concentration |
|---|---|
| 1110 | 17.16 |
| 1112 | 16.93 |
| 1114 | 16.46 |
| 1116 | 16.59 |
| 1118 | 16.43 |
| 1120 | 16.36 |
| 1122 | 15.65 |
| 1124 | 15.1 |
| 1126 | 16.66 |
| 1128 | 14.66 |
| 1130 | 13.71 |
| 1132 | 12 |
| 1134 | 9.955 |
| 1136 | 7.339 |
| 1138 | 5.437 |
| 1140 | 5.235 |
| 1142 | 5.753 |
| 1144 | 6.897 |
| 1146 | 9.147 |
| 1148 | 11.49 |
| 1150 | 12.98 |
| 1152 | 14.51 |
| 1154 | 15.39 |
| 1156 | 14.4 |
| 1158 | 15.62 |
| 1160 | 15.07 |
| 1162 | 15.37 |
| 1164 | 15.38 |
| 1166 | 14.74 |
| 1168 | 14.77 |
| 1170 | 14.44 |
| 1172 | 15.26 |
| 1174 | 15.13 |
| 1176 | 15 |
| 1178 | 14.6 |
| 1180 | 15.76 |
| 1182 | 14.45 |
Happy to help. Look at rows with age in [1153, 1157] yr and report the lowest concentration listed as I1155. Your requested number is 14.4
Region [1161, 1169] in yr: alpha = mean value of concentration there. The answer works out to 15.1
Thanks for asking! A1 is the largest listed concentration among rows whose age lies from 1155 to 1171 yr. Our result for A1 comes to 15.62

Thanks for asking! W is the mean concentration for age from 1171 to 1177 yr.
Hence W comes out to 15.1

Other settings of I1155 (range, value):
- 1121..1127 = 15.1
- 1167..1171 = 14.44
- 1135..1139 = 5.437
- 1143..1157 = 6.897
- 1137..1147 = 5.235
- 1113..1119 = 16.43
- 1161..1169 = 14.74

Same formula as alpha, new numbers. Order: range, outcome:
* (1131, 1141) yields 7.99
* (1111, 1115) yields 16.7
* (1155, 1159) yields 15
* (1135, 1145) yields 6.13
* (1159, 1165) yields 15.3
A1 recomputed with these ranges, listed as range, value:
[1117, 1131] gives 16.66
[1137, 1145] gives 6.897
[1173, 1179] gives 15.13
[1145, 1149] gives 11.49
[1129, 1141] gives 13.71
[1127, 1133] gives 14.66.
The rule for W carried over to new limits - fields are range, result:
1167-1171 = 14.6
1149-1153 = 13.7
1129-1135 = 11.9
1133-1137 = 8.65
